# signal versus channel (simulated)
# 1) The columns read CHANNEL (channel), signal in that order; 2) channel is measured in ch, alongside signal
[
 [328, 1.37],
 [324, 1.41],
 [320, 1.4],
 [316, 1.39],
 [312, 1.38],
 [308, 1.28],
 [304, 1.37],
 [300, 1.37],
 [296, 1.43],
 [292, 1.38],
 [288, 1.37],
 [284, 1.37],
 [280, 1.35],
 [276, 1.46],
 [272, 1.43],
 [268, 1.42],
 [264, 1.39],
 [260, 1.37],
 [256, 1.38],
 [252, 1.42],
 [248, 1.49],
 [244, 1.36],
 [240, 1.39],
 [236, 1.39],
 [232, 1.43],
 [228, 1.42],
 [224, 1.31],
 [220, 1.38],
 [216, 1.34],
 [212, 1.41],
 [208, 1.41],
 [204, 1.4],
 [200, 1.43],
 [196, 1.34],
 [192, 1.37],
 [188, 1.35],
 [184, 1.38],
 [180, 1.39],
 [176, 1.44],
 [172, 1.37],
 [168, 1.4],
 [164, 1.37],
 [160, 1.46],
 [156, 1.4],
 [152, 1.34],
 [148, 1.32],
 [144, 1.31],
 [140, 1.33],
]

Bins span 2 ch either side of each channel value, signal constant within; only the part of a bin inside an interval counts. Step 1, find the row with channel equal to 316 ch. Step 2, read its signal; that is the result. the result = 1.39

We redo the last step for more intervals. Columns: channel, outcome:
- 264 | 1.39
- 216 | 1.34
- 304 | 1.37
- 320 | 1.4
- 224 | 1.31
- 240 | 1.39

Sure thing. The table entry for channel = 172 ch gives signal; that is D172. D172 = 1.37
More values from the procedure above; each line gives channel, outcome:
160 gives 1.46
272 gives 1.43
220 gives 1.38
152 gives 1.34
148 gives 1.32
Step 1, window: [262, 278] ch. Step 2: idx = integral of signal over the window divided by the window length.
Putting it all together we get 1.42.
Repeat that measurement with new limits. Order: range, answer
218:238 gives 1.39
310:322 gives 1.39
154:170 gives 1.41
